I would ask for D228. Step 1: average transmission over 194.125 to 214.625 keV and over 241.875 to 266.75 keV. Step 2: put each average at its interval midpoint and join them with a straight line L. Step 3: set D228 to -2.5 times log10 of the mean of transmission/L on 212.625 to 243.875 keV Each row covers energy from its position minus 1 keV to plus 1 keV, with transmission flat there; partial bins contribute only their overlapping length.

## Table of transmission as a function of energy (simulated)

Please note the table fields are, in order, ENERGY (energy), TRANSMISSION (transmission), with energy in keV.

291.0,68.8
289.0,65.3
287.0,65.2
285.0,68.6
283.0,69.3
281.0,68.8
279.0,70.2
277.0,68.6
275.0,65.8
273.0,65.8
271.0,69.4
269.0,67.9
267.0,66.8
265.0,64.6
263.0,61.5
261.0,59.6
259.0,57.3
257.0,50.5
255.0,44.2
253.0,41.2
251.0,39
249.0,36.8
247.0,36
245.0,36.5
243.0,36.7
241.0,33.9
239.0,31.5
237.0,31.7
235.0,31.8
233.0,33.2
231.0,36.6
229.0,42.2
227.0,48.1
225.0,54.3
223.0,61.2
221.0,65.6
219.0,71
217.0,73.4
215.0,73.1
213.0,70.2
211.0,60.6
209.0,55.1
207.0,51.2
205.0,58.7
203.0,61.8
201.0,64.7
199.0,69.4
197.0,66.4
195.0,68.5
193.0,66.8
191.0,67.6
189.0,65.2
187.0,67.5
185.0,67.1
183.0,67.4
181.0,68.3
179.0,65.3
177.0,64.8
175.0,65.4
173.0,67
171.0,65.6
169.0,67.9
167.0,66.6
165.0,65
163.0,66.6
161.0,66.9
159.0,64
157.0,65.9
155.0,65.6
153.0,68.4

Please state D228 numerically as 0.14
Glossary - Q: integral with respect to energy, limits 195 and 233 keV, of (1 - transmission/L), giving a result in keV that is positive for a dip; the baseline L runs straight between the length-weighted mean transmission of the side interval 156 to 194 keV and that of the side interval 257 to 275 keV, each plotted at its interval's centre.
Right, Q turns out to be 3.2 keV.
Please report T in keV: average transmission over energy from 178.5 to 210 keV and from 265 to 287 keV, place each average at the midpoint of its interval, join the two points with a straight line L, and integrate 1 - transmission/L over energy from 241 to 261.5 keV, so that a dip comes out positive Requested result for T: 7.3 keV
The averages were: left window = 64.4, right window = 67.8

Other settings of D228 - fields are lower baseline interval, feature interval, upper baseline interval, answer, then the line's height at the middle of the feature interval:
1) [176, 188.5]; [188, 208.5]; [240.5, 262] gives -0.04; 61.2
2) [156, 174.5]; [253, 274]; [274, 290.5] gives 0.13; 67.5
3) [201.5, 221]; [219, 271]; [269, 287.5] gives 0.36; 66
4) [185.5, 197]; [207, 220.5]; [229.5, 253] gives -0.25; 52.8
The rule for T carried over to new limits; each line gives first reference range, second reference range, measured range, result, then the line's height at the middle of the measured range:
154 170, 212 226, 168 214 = 1.1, 66.5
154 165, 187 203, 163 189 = -0.1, 66.2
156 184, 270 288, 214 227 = 0.4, 67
